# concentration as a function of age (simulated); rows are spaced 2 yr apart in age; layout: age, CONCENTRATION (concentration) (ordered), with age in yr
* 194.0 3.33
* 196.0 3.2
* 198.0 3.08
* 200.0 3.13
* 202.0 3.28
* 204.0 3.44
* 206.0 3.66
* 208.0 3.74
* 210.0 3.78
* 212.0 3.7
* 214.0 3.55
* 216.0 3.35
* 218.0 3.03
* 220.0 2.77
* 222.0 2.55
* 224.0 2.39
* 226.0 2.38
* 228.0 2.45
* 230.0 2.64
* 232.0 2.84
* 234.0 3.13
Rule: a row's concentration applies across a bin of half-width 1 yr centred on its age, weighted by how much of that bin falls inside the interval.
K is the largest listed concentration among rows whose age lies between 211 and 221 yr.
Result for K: 3.7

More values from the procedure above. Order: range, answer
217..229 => 3.03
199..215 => 3.78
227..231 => 2.64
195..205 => 3.44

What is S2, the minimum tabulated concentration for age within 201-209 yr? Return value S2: 3.28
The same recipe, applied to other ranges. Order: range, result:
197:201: 3.08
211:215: 3.55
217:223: 2.55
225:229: 2.38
